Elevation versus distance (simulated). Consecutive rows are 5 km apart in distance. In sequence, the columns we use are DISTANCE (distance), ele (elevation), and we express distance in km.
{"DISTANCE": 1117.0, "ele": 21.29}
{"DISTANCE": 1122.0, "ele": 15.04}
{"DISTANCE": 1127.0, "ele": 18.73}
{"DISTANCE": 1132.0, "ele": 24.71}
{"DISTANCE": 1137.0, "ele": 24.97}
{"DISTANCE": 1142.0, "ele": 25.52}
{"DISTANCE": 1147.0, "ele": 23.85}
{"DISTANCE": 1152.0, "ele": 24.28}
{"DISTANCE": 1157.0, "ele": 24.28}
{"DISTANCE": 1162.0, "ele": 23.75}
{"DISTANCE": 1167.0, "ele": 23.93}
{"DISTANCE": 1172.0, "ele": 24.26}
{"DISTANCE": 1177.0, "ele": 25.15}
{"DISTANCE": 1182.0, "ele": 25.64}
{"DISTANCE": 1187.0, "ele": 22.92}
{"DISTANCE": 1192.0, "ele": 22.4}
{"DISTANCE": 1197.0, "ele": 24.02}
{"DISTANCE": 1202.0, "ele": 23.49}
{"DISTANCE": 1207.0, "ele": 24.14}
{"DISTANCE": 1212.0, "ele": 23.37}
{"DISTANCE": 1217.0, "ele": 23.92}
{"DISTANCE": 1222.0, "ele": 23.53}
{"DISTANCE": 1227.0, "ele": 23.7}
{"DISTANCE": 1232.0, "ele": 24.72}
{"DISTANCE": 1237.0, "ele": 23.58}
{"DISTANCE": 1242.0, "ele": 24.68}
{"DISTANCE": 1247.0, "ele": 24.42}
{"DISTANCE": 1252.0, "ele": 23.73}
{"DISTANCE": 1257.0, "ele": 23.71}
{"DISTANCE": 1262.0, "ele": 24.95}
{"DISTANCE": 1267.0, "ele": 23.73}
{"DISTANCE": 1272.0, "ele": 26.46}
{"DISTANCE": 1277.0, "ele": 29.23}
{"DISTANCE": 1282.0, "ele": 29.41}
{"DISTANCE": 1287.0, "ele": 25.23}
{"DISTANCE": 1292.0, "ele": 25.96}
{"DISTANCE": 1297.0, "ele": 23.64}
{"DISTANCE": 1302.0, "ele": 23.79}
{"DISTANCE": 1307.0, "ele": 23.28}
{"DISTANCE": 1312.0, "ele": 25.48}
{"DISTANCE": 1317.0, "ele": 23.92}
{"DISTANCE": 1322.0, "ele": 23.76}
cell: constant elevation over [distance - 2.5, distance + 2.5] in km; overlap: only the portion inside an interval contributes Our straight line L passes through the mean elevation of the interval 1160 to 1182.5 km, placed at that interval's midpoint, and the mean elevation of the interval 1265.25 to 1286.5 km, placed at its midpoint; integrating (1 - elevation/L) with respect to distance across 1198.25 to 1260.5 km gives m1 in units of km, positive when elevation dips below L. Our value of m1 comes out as 4.8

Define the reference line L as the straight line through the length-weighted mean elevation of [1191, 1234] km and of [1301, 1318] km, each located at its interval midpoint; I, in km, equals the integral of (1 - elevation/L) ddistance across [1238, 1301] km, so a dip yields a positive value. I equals -3.57 km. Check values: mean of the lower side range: 23.7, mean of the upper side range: 24.2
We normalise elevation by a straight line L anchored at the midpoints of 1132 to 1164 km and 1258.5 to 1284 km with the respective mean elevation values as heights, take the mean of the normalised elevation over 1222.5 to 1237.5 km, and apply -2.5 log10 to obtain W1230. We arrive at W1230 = 0.08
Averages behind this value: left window 24.5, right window 26.6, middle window 24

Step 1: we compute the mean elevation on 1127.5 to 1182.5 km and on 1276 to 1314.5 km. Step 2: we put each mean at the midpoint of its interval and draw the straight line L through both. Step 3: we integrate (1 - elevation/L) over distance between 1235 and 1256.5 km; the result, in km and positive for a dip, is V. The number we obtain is 0.9 km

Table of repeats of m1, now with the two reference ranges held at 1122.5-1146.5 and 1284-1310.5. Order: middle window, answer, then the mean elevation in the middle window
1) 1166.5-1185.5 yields -1.22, 24.7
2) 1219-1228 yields 0.05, 23.6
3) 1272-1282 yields -1.76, 28.6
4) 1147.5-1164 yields -0.75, 24.1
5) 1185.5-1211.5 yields 0.08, 23.4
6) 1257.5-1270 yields -0.08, 24.3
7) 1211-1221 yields 0.00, 23.7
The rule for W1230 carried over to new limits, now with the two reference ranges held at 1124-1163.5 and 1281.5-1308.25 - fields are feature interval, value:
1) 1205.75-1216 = 0.02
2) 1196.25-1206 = 0.02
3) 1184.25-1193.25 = 0.06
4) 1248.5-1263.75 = 0.02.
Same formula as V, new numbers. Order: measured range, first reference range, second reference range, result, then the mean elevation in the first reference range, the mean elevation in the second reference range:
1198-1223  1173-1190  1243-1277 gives 0.91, 24.5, 24.9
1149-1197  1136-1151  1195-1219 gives 0.43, 24.7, 23.8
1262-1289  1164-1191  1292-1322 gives -2.77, 24.3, 24.2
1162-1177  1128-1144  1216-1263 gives 0.07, 24.5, 24.1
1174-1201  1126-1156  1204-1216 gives -0.20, 24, 23.8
